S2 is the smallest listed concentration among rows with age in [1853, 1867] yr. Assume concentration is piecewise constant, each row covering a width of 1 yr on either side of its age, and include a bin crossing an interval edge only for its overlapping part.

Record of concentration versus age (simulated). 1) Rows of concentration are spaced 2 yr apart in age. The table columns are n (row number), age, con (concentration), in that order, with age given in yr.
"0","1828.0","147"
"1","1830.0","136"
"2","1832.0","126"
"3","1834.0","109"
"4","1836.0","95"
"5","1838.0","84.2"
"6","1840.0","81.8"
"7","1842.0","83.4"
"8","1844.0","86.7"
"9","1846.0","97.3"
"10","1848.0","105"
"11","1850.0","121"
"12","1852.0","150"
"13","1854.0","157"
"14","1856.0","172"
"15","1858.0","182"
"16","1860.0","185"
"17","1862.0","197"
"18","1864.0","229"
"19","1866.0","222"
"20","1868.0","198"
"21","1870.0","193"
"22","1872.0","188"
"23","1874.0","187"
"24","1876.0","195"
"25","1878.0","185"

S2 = 157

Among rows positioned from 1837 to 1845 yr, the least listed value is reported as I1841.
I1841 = 81.8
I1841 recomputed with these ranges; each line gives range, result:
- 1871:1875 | 187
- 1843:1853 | 86.7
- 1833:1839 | 84.2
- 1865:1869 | 198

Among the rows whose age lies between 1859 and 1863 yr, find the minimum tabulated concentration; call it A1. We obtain 185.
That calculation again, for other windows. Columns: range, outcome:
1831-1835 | 109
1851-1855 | 150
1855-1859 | 172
